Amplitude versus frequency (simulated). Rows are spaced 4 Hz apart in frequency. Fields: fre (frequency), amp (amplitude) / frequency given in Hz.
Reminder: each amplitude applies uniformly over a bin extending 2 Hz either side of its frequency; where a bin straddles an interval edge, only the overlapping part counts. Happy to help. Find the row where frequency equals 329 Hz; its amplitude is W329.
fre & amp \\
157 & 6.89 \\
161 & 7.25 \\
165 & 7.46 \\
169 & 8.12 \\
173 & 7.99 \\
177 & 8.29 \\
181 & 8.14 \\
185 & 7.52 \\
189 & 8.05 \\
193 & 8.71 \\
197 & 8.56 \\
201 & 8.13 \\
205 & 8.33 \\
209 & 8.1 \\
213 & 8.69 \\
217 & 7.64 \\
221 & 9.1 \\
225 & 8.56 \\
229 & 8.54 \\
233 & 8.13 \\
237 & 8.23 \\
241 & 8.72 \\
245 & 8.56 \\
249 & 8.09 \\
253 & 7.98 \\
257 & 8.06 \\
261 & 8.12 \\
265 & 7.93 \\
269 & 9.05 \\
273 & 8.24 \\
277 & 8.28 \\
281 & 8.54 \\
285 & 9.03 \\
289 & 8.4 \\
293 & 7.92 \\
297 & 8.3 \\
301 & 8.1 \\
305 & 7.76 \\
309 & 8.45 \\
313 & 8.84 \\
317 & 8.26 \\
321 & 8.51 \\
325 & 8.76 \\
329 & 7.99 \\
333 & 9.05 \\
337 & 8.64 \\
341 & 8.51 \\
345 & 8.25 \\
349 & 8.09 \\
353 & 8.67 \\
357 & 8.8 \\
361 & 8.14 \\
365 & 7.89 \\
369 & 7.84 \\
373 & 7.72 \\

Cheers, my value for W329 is 7.99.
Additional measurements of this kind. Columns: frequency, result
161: 7.25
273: 8.24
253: 7.98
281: 8.54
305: 7.76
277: 8.28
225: 8.56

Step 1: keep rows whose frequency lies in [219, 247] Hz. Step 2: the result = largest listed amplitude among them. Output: 9.1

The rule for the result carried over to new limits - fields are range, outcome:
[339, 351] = 8.51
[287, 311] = 8.45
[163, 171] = 8.12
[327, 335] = 9.05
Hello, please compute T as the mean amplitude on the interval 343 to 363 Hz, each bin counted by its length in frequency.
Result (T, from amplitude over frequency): 8.39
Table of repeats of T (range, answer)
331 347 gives 8.61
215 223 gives 8.37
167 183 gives 8.13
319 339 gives 8.59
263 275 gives 8.41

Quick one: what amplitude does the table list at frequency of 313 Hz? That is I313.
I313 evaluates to 8.84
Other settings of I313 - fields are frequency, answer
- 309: 8.45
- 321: 8.51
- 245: 8.56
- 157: 6.89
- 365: 7.89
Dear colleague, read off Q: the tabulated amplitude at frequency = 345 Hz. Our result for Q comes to 8.25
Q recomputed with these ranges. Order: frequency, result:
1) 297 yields 8.3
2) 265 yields 7.93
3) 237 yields 8.23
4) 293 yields 7.92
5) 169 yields 8.12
